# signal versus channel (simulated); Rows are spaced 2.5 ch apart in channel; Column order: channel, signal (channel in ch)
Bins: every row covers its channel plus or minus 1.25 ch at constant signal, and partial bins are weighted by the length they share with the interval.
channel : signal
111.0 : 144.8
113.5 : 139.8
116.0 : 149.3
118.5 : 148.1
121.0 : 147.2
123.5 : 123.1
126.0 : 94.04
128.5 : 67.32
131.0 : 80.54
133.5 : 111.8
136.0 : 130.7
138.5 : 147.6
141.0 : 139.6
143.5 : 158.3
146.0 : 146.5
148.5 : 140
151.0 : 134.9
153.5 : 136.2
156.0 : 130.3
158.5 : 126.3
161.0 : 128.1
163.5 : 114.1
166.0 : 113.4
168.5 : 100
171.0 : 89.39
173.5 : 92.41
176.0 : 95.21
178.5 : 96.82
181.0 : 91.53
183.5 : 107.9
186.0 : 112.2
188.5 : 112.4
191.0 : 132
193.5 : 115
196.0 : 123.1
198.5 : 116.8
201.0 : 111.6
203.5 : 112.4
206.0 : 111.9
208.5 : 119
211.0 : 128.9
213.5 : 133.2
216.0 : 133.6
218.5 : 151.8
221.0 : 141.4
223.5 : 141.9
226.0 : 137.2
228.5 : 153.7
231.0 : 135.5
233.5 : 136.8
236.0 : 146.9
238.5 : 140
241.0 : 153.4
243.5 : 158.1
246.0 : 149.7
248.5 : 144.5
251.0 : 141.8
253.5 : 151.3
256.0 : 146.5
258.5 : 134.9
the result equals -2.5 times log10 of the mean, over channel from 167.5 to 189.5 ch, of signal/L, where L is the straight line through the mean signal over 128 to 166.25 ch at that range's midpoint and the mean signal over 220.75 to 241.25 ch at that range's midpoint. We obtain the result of 0.31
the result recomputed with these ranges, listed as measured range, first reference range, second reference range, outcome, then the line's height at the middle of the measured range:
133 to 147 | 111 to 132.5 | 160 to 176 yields -0.23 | 114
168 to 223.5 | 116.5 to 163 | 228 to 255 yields 0.19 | 138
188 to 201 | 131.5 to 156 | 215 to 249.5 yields 0.18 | 141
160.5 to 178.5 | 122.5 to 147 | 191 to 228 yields 0.19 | 123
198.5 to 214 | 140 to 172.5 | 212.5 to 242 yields 0.16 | 138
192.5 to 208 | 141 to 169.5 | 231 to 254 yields 0.20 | 139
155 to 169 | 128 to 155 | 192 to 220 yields 0.07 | 127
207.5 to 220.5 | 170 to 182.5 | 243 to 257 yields -0.11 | 121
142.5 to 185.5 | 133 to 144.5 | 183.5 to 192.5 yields 0.10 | 128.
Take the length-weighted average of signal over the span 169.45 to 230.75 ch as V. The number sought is 119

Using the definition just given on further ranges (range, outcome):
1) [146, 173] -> 122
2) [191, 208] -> 117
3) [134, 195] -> 120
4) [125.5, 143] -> 113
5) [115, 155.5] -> 128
